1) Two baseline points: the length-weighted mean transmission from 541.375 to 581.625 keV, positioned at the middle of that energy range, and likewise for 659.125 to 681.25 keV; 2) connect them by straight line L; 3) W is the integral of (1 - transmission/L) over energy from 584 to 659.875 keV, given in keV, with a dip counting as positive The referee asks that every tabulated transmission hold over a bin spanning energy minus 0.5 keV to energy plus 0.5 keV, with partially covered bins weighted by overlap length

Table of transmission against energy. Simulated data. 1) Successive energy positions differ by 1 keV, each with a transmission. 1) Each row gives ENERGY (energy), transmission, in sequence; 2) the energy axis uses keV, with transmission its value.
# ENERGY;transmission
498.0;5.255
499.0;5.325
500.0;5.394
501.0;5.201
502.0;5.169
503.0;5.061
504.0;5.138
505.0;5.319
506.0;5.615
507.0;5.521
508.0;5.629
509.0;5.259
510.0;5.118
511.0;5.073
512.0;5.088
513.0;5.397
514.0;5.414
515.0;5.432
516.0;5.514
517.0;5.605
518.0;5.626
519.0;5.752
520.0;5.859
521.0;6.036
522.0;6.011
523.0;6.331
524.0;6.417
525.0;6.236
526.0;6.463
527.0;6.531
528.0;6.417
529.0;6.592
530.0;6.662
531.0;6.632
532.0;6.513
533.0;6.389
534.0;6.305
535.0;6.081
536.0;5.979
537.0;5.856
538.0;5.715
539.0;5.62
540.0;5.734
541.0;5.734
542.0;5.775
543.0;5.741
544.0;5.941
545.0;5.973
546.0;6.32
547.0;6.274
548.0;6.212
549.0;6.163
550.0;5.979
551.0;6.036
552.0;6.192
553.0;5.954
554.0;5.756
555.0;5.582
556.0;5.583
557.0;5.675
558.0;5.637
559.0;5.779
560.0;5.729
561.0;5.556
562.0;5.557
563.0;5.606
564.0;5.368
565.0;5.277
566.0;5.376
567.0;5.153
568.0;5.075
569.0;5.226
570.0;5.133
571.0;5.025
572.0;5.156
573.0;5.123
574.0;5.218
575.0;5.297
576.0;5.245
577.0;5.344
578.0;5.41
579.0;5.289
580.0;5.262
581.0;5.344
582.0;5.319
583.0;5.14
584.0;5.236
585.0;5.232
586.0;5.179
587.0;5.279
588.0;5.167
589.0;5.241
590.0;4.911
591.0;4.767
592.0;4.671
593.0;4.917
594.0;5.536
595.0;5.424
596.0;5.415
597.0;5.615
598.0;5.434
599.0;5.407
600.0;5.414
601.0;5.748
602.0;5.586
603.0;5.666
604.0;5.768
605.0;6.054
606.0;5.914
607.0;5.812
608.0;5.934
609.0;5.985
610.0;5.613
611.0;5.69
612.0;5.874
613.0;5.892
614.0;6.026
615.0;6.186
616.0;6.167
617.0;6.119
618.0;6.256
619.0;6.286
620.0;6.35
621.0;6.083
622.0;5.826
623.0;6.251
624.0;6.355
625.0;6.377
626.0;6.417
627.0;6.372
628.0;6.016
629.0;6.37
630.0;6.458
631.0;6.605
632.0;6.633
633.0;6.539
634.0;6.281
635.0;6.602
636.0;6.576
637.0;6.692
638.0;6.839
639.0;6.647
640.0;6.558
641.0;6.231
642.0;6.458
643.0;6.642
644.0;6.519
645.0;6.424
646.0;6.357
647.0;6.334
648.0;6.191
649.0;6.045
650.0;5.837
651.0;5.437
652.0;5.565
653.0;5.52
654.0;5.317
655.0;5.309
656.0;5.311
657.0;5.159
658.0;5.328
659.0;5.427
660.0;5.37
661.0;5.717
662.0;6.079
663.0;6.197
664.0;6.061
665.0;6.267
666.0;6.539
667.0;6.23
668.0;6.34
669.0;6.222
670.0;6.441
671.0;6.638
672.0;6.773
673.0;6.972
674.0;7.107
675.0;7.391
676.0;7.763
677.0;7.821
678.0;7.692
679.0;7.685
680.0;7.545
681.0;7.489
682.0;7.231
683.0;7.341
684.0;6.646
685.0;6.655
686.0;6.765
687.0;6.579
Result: 3.9 keV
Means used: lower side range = 5.58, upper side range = 6.71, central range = 5.89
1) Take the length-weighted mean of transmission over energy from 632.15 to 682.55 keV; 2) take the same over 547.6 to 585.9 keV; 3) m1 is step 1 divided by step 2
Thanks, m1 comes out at 1.2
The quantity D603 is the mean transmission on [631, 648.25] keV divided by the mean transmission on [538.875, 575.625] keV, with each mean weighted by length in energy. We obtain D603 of 1.2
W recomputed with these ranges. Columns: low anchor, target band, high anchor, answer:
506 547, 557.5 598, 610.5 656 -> 5.1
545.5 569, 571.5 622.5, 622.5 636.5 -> 4.7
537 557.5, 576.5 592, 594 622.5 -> 1.8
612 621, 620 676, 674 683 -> 4.9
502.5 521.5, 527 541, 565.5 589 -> -2.1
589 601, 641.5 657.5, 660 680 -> 1.0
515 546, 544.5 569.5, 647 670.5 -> 1.2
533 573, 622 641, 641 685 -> -0.8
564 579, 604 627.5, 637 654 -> -1.0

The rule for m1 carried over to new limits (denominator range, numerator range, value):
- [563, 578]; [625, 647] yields 1.24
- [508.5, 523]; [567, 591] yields 0.94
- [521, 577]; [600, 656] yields 1.05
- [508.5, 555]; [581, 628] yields 0.96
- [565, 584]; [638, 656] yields 1.16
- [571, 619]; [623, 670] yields 1.12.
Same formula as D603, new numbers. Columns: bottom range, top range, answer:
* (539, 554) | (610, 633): 1.04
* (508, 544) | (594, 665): 1.02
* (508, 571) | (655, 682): 1.12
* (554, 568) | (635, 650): 1.17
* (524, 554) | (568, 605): 0.86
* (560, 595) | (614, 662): 1.17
